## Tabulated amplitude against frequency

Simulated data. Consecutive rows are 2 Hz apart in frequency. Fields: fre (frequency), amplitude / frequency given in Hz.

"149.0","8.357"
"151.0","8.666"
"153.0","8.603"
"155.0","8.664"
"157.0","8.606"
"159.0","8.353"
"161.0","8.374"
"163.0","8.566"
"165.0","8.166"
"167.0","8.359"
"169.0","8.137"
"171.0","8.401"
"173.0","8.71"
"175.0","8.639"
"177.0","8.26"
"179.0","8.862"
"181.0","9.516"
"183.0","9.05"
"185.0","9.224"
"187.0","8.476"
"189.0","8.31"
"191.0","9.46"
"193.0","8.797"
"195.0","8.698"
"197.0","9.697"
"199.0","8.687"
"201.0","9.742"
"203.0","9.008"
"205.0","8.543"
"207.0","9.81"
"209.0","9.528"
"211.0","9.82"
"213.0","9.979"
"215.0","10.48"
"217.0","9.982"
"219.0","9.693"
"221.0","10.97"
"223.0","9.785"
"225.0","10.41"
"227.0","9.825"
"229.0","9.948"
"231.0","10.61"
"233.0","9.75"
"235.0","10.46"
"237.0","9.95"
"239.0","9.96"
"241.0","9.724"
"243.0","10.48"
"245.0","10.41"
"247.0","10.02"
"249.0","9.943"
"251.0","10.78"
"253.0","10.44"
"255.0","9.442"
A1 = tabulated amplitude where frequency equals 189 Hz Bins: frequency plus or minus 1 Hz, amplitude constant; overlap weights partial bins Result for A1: 8.31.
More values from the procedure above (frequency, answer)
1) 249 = 9.943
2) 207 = 9.81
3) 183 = 9.05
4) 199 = 8.687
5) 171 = 8.401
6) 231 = 10.61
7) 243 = 10.48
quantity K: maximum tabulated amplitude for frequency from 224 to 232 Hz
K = 10.61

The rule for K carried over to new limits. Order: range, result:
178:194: 9.516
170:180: 8.862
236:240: 9.96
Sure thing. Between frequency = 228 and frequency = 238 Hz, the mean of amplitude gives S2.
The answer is 10.1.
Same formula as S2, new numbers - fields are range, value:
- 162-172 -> 8.33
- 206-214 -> 9.78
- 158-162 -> 8.36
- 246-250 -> 9.98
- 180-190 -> 8.92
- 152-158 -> 8.62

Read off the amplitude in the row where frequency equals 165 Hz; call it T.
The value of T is 8.166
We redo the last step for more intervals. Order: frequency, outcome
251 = 10.78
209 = 9.528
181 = 9.516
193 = 8.797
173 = 8.71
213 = 9.979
